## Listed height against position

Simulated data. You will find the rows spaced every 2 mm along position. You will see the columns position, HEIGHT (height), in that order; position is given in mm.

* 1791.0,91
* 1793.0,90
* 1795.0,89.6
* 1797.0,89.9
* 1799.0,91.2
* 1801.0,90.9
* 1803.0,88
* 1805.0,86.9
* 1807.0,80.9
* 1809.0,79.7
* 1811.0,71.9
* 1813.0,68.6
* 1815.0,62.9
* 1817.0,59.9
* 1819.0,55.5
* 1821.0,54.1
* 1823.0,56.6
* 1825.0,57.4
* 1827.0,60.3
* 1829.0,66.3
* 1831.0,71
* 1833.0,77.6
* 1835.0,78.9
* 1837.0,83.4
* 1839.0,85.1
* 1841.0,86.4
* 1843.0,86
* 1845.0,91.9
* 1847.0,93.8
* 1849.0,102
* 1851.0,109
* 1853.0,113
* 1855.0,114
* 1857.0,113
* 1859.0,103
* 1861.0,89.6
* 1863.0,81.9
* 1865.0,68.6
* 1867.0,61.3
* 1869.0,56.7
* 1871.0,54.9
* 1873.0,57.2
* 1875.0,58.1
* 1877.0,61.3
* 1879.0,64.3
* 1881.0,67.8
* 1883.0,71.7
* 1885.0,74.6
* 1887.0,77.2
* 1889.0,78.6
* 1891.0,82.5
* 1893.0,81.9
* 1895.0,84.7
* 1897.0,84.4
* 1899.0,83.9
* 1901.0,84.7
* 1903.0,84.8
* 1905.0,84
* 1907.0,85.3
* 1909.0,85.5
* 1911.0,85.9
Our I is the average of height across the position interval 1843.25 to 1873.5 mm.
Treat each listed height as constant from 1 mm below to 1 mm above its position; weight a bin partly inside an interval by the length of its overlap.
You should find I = 87.8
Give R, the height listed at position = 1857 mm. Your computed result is 113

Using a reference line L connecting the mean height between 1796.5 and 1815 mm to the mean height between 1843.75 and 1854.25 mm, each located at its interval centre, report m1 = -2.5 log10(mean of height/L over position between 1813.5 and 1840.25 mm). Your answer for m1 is 0.34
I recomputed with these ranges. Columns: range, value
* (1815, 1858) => 81.2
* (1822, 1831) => 61.4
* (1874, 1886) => 66.3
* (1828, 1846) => 80.7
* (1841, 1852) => 95.6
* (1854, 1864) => 100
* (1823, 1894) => 79.1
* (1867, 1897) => 69.6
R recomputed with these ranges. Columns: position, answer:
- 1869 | 56.7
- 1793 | 90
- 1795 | 89.6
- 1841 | 86.4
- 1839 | 85.1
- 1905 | 84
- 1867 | 61.3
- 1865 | 68.6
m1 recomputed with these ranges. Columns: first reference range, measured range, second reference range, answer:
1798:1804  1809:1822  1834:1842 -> 0.35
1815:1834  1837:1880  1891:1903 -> -0.17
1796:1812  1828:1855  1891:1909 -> -0.05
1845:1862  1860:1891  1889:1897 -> 0.31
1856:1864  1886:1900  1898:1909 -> 0.07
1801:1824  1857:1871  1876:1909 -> -0.03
